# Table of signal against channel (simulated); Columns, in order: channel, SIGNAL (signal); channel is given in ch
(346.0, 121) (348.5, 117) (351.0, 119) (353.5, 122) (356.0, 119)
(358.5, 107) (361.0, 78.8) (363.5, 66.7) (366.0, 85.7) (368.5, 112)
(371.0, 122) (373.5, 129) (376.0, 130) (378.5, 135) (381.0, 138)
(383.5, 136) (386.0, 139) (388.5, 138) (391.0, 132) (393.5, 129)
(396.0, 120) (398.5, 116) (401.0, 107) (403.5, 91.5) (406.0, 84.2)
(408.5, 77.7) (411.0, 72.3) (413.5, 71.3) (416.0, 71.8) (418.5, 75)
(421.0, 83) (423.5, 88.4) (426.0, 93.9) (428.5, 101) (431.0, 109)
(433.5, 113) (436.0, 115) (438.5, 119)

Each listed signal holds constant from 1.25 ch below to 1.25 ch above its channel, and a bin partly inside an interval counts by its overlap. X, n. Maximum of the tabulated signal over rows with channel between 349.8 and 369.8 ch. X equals 122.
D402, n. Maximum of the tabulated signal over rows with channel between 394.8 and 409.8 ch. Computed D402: 120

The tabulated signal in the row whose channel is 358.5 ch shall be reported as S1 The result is 107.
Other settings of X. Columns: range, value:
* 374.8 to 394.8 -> 139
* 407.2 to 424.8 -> 88.4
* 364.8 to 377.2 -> 130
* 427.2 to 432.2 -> 109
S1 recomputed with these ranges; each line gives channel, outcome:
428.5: 101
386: 139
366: 85.7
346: 121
